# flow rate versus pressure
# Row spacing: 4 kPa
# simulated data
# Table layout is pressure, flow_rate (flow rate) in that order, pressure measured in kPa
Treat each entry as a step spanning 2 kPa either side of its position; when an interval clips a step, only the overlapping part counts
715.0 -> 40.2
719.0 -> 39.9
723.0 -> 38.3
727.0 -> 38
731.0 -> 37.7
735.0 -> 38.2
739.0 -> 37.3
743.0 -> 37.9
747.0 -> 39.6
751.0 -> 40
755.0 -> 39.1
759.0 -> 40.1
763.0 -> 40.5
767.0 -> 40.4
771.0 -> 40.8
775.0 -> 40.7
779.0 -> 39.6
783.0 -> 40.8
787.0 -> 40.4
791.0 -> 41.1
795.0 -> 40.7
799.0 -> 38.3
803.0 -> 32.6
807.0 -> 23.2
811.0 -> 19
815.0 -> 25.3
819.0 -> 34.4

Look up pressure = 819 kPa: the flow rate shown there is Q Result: 34.4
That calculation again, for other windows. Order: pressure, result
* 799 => 38.3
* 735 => 38.2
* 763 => 40.5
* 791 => 41.1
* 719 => 39.9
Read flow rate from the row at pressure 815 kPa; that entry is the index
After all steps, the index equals 25.3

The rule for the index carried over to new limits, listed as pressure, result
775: 40.7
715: 40.2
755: 39.1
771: 40.8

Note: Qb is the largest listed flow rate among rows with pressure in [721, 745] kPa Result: 38.3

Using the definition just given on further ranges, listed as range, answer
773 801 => 41.1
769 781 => 40.8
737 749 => 39.6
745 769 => 40.5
